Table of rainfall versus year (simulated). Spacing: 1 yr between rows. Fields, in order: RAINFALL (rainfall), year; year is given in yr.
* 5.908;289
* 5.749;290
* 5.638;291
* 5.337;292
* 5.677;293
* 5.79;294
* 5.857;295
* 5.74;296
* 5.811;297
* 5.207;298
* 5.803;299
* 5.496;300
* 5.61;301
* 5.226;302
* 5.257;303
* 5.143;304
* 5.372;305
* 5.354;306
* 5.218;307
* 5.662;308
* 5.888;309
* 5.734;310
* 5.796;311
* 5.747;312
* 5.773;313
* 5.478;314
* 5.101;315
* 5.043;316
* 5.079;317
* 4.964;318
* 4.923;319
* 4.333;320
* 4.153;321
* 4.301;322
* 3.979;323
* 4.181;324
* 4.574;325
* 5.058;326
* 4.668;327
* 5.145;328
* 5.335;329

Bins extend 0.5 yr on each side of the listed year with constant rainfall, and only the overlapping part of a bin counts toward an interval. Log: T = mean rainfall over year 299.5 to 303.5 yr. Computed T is 5.4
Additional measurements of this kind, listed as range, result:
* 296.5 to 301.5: 5.59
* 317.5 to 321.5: 4.59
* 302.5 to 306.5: 5.28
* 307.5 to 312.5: 5.77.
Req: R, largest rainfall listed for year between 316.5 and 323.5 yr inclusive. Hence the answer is 5.079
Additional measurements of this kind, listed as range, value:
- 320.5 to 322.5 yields 4.301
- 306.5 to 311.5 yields 5.888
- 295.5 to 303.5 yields 5.811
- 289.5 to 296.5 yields 5.857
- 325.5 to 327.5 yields 5.058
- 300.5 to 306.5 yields 5.61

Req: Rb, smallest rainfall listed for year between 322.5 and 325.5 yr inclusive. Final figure 3.979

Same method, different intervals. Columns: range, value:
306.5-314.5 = 5.218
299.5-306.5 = 5.143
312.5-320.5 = 4.333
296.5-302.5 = 5.207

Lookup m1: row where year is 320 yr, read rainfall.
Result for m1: 4.333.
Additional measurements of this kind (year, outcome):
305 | 5.372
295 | 5.857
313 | 5.773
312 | 5.747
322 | 4.301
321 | 4.153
